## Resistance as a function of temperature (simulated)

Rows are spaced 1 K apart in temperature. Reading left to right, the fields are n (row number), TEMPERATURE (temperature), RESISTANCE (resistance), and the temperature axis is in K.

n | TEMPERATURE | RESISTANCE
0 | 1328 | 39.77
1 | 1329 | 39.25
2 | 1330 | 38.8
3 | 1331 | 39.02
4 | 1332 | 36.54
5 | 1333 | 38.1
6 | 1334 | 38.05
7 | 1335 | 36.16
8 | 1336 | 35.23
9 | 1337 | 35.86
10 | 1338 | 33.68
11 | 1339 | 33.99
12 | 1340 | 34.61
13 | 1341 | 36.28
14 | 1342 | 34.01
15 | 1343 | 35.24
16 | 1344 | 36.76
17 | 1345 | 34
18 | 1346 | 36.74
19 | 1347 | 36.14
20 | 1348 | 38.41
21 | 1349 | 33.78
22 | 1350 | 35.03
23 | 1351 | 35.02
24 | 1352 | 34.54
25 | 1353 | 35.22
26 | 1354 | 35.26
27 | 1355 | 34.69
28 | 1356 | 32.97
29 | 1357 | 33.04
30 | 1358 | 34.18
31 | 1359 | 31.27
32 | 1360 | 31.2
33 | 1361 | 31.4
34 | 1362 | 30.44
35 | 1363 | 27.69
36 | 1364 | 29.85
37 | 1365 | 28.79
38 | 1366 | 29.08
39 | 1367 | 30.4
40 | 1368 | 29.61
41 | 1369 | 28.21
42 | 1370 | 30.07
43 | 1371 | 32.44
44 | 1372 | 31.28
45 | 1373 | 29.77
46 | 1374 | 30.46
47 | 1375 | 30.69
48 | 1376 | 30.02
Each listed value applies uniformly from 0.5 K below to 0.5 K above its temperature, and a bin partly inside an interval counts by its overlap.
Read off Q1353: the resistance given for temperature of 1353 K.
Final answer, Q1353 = 35.22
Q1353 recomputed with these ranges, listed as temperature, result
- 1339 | 33.99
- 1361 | 31.4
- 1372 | 31.28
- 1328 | 39.77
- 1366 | 29.08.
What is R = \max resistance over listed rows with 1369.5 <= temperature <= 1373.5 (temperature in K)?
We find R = 32.44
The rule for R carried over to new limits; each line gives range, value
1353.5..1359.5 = 35.26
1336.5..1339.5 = 35.86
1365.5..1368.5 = 30.4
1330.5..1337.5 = 39.02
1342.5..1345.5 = 36.76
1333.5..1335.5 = 38.05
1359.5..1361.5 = 31.4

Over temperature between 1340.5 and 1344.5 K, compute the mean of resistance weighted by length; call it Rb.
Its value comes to 35.6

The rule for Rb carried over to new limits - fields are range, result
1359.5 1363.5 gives 30.2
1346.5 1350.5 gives 35.8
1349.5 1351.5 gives 35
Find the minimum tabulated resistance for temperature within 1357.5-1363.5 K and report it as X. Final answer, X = 27.69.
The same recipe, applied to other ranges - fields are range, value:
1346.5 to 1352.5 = 33.78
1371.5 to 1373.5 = 29.77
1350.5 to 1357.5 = 32.97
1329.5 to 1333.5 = 36.54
